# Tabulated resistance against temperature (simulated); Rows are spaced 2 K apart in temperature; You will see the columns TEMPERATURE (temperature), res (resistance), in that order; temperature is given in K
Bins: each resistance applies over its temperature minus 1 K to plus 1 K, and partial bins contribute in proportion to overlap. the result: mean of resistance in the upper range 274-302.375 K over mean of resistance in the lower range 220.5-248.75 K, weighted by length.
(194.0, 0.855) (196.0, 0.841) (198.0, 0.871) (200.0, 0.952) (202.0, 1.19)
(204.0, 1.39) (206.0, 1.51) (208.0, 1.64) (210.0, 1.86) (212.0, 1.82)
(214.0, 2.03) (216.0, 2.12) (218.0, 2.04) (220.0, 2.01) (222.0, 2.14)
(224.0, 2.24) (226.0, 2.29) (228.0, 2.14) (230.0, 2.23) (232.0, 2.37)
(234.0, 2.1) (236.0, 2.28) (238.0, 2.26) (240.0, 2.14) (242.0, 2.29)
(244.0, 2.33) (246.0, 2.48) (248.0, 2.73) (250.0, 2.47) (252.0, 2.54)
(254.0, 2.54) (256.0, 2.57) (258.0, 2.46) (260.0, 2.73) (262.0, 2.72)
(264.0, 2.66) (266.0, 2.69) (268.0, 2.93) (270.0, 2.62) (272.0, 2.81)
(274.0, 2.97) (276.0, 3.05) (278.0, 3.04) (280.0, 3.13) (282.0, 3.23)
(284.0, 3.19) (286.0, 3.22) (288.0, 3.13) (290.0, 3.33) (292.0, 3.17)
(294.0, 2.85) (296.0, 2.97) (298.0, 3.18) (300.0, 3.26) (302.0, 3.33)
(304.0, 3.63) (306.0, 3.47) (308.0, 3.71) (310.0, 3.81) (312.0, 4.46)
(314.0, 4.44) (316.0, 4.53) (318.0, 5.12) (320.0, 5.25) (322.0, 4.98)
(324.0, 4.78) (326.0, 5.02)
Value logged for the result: 1.38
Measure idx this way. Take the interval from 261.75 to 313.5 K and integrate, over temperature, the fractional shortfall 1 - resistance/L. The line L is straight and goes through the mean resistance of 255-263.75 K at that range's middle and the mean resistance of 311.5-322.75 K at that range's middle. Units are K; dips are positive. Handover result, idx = 6.6 K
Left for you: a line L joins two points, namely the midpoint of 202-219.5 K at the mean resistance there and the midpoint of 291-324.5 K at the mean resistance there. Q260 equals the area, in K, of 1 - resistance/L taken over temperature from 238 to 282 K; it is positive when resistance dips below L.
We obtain 3.0 K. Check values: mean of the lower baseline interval 1.77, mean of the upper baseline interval 3.93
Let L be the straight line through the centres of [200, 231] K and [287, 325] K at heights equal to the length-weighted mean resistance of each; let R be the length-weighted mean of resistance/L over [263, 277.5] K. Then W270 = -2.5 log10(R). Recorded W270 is 0.09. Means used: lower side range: 1.88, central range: 2.83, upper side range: 3.86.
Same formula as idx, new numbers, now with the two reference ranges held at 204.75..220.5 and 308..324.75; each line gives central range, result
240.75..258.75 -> 2.3 K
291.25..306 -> 3.3 K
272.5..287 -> 2.1 K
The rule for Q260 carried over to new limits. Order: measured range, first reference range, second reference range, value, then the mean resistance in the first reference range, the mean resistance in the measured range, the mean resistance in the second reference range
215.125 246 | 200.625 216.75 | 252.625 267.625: -2.0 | 1.67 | 2.21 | 2.63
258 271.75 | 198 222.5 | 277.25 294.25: 0.2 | 1.68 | 2.71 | 3.16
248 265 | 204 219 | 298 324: 1.7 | 1.83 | 2.59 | 4.15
